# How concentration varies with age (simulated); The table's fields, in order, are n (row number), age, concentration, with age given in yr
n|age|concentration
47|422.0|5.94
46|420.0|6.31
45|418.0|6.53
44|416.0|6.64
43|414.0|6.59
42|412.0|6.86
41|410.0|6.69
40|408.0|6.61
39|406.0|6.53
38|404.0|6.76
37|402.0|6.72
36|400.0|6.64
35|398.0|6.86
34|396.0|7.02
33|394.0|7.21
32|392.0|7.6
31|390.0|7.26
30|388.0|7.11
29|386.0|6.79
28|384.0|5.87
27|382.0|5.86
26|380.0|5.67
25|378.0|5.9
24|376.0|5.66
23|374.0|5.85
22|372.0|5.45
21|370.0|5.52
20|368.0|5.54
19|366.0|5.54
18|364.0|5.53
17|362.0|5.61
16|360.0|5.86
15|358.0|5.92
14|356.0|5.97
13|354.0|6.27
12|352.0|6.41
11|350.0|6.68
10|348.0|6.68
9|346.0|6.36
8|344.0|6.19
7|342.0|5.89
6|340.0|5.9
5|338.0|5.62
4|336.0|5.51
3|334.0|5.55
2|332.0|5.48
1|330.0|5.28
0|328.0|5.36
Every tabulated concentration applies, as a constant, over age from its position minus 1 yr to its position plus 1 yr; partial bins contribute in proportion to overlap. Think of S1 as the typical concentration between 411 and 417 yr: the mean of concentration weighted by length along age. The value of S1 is 6.7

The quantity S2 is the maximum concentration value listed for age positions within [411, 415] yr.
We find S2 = 6.86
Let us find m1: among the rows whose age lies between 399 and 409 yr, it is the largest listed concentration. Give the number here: 6.76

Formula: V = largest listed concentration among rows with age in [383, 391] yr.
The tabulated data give 7.26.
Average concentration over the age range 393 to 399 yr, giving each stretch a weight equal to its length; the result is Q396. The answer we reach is 7.03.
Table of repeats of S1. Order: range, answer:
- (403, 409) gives 6.63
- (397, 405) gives 6.74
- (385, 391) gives 7.05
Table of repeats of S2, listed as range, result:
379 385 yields 5.87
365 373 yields 5.54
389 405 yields 7.6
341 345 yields 6.19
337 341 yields 5.9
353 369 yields 6.27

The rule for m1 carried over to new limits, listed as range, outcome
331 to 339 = 5.62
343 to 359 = 6.68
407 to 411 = 6.69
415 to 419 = 6.64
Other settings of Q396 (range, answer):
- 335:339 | 5.56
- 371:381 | 5.71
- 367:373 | 5.5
